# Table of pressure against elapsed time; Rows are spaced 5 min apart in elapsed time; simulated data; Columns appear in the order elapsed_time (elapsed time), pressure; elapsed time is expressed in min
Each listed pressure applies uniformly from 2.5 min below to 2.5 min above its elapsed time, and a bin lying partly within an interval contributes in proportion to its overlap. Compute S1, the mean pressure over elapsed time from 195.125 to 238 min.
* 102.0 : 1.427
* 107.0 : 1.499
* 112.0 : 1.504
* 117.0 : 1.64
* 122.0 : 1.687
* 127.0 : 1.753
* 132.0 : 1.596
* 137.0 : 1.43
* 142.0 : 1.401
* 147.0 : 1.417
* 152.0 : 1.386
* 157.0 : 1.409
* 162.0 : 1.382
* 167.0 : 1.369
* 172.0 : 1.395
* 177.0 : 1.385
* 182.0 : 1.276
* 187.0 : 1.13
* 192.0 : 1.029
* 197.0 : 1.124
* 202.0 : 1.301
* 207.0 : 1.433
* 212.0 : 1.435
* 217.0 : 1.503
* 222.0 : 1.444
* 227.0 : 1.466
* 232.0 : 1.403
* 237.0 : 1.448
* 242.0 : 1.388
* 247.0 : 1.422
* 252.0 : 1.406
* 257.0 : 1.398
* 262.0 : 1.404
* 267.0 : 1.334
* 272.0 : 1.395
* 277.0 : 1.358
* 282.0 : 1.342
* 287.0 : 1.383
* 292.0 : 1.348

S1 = 1.4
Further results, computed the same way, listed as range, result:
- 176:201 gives 1.18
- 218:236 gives 1.44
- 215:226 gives 1.47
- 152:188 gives 1.35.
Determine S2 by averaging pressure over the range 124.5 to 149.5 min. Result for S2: 1.52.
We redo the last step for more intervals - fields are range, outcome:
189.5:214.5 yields 1.26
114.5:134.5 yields 1.67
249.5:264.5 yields 1.4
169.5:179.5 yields 1.39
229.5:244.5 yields 1.41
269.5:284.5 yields 1.36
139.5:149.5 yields 1.41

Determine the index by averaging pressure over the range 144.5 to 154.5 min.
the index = 1.4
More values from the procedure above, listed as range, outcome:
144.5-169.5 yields 1.39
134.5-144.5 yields 1.42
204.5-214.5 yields 1.43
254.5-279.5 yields 1.38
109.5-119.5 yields 1.57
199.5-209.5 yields 1.37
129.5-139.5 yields 1.51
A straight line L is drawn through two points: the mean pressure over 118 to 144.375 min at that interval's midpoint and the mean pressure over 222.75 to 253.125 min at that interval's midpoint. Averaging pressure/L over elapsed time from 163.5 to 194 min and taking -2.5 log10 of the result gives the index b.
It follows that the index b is 0.187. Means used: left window 1.58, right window 1.42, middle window 1.27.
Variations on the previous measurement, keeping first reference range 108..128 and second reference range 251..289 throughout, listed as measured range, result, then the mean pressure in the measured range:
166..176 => 0.115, 1.38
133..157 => 0.117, 1.42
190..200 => 0.346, 1.09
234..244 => 0.007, 1.42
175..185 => 0.159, 1.32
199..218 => 0.055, 1.4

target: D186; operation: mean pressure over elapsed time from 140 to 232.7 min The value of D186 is 1.35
